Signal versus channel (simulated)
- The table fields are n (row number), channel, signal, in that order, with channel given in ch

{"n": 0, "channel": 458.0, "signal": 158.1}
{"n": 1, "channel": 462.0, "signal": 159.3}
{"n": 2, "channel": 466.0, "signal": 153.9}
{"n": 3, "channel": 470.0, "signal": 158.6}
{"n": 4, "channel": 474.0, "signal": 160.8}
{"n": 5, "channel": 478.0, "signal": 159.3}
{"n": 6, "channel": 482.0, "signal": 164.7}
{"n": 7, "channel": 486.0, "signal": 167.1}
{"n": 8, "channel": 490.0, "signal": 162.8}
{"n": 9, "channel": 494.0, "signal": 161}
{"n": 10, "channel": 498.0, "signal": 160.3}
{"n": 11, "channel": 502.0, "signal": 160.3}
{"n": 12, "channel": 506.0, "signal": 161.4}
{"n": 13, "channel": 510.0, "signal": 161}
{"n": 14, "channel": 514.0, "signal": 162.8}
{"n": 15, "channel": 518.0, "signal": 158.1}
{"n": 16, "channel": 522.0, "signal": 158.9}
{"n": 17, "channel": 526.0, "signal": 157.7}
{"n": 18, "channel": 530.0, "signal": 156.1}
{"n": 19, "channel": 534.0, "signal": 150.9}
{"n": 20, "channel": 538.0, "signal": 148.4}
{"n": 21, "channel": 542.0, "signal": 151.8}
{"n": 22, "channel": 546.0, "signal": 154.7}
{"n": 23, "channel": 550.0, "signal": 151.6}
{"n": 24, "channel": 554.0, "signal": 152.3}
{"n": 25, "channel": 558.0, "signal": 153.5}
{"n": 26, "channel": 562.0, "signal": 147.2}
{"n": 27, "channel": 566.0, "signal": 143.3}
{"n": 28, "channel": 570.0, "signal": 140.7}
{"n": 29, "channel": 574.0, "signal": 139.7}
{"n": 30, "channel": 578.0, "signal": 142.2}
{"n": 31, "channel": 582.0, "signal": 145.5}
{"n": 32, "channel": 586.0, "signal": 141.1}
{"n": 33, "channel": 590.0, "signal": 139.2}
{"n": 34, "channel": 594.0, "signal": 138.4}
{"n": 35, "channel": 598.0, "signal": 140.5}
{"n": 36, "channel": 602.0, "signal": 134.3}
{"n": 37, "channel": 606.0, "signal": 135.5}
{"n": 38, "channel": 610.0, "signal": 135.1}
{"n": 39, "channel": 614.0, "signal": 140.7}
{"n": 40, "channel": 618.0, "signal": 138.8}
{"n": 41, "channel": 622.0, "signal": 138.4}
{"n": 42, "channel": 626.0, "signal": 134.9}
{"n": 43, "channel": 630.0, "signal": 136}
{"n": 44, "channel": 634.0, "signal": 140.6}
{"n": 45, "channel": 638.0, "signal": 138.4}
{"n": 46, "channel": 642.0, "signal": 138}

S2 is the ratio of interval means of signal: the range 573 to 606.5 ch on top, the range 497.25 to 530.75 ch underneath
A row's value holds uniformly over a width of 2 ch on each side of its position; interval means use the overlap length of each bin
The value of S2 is 0.88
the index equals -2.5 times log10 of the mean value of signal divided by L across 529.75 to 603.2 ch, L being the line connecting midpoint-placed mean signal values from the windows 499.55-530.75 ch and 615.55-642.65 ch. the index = 0.03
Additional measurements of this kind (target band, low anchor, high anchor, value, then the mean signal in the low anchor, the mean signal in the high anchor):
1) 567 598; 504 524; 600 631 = 0.026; 160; 137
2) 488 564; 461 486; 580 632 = -0.035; 160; 138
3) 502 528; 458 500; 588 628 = -0.040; 161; 138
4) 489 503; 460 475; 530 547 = -0.038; 158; 152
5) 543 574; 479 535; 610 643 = 0.016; 160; 138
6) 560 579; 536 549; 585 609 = 0.016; 152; 138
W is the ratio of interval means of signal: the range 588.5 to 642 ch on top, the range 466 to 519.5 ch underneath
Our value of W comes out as 0.85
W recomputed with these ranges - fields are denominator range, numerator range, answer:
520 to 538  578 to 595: 0.91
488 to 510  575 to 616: 0.86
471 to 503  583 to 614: 0.85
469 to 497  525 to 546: 0.94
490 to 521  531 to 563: 0.94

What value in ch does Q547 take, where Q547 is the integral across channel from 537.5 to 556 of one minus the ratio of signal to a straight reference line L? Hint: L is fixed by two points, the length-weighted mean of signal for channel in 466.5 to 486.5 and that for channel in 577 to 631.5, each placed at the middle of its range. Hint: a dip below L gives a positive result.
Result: -0.4 ch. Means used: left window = 161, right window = 139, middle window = 152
